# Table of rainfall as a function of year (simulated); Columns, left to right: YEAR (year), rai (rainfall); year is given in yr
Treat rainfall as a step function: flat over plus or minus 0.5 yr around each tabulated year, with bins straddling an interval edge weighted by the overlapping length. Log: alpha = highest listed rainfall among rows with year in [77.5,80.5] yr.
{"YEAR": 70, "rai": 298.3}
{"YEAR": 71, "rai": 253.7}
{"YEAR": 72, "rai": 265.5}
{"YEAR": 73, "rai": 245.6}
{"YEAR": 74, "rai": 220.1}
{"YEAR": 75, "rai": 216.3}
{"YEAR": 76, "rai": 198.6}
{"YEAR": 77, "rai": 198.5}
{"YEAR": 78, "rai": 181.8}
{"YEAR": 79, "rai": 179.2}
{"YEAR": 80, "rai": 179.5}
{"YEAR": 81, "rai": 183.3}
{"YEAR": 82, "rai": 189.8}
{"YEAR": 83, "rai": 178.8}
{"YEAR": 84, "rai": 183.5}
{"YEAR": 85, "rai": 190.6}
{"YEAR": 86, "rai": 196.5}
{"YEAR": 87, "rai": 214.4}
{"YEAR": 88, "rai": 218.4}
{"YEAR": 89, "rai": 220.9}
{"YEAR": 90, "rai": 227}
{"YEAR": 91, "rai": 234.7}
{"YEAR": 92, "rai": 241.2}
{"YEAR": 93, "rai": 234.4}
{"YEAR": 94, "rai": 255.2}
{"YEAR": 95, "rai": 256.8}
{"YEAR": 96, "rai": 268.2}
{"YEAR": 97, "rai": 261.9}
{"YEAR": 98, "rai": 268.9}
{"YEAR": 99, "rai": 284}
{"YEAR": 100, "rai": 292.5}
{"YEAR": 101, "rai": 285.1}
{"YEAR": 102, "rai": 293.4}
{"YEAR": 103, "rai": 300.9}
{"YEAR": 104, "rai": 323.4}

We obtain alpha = 181.8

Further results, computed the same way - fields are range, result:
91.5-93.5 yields 241.2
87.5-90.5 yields 227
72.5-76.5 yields 245.6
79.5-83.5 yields 189.8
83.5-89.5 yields 220.9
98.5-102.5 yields 293.4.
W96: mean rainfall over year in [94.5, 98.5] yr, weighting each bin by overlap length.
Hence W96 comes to 264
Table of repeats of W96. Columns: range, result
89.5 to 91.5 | 231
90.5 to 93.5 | 237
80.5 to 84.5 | 184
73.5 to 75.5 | 218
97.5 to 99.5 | 276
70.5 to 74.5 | 246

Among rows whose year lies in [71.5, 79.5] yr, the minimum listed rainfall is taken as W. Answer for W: 179.2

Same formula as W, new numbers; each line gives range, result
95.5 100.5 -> 261.9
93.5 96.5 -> 255.2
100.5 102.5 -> 285.1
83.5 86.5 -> 183.5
